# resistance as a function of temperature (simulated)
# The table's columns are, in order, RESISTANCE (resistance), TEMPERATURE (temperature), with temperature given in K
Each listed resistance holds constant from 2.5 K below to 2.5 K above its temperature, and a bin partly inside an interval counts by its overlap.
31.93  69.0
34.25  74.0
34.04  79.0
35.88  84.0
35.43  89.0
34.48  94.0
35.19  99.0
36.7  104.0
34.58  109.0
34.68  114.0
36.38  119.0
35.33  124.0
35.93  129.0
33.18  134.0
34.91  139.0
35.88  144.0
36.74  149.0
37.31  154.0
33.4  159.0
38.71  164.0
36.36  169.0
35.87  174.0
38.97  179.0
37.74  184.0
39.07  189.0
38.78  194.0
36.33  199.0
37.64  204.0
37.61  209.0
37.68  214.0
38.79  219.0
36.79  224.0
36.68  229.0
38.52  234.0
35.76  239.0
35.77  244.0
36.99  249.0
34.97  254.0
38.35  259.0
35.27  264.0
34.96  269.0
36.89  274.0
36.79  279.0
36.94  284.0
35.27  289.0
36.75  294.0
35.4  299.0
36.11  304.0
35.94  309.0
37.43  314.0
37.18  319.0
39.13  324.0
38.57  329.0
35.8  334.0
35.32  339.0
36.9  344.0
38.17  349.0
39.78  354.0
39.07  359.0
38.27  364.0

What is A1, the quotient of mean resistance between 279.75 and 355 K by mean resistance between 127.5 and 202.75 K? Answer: 1.01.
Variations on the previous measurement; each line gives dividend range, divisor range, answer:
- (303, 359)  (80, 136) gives 1.06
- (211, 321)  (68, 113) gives 1.05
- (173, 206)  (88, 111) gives 1.07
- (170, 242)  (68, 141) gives 1.08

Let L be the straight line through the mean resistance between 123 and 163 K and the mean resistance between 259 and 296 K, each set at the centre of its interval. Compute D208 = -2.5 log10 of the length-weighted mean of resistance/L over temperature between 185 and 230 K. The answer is -0.056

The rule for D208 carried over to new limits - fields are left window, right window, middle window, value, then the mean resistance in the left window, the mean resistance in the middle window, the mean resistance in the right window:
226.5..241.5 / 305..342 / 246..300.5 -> 0.022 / 37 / 36.2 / 37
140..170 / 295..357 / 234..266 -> 0.012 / 36.3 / 36.4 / 37.2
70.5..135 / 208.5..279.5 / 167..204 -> -0.045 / 35.1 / 37.6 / 36.8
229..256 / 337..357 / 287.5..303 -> 0.035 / 36.5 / 35.9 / 37.6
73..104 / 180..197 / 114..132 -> 0.018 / 35.1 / 35.6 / 38.5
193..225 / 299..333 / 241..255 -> 0.043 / 37.6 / 36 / 37.2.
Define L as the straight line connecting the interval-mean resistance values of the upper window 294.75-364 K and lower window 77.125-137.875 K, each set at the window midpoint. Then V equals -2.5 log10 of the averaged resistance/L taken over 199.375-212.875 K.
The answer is -0.039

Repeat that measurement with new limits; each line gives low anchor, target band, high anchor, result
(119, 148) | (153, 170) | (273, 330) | -0.03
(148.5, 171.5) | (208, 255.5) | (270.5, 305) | -0.02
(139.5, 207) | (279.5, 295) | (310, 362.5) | 0.03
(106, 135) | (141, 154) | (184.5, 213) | -0.01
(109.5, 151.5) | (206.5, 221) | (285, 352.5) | -0.06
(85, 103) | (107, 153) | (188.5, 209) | 0.02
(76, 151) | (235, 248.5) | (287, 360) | 0.00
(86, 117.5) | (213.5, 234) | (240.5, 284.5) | -0.05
